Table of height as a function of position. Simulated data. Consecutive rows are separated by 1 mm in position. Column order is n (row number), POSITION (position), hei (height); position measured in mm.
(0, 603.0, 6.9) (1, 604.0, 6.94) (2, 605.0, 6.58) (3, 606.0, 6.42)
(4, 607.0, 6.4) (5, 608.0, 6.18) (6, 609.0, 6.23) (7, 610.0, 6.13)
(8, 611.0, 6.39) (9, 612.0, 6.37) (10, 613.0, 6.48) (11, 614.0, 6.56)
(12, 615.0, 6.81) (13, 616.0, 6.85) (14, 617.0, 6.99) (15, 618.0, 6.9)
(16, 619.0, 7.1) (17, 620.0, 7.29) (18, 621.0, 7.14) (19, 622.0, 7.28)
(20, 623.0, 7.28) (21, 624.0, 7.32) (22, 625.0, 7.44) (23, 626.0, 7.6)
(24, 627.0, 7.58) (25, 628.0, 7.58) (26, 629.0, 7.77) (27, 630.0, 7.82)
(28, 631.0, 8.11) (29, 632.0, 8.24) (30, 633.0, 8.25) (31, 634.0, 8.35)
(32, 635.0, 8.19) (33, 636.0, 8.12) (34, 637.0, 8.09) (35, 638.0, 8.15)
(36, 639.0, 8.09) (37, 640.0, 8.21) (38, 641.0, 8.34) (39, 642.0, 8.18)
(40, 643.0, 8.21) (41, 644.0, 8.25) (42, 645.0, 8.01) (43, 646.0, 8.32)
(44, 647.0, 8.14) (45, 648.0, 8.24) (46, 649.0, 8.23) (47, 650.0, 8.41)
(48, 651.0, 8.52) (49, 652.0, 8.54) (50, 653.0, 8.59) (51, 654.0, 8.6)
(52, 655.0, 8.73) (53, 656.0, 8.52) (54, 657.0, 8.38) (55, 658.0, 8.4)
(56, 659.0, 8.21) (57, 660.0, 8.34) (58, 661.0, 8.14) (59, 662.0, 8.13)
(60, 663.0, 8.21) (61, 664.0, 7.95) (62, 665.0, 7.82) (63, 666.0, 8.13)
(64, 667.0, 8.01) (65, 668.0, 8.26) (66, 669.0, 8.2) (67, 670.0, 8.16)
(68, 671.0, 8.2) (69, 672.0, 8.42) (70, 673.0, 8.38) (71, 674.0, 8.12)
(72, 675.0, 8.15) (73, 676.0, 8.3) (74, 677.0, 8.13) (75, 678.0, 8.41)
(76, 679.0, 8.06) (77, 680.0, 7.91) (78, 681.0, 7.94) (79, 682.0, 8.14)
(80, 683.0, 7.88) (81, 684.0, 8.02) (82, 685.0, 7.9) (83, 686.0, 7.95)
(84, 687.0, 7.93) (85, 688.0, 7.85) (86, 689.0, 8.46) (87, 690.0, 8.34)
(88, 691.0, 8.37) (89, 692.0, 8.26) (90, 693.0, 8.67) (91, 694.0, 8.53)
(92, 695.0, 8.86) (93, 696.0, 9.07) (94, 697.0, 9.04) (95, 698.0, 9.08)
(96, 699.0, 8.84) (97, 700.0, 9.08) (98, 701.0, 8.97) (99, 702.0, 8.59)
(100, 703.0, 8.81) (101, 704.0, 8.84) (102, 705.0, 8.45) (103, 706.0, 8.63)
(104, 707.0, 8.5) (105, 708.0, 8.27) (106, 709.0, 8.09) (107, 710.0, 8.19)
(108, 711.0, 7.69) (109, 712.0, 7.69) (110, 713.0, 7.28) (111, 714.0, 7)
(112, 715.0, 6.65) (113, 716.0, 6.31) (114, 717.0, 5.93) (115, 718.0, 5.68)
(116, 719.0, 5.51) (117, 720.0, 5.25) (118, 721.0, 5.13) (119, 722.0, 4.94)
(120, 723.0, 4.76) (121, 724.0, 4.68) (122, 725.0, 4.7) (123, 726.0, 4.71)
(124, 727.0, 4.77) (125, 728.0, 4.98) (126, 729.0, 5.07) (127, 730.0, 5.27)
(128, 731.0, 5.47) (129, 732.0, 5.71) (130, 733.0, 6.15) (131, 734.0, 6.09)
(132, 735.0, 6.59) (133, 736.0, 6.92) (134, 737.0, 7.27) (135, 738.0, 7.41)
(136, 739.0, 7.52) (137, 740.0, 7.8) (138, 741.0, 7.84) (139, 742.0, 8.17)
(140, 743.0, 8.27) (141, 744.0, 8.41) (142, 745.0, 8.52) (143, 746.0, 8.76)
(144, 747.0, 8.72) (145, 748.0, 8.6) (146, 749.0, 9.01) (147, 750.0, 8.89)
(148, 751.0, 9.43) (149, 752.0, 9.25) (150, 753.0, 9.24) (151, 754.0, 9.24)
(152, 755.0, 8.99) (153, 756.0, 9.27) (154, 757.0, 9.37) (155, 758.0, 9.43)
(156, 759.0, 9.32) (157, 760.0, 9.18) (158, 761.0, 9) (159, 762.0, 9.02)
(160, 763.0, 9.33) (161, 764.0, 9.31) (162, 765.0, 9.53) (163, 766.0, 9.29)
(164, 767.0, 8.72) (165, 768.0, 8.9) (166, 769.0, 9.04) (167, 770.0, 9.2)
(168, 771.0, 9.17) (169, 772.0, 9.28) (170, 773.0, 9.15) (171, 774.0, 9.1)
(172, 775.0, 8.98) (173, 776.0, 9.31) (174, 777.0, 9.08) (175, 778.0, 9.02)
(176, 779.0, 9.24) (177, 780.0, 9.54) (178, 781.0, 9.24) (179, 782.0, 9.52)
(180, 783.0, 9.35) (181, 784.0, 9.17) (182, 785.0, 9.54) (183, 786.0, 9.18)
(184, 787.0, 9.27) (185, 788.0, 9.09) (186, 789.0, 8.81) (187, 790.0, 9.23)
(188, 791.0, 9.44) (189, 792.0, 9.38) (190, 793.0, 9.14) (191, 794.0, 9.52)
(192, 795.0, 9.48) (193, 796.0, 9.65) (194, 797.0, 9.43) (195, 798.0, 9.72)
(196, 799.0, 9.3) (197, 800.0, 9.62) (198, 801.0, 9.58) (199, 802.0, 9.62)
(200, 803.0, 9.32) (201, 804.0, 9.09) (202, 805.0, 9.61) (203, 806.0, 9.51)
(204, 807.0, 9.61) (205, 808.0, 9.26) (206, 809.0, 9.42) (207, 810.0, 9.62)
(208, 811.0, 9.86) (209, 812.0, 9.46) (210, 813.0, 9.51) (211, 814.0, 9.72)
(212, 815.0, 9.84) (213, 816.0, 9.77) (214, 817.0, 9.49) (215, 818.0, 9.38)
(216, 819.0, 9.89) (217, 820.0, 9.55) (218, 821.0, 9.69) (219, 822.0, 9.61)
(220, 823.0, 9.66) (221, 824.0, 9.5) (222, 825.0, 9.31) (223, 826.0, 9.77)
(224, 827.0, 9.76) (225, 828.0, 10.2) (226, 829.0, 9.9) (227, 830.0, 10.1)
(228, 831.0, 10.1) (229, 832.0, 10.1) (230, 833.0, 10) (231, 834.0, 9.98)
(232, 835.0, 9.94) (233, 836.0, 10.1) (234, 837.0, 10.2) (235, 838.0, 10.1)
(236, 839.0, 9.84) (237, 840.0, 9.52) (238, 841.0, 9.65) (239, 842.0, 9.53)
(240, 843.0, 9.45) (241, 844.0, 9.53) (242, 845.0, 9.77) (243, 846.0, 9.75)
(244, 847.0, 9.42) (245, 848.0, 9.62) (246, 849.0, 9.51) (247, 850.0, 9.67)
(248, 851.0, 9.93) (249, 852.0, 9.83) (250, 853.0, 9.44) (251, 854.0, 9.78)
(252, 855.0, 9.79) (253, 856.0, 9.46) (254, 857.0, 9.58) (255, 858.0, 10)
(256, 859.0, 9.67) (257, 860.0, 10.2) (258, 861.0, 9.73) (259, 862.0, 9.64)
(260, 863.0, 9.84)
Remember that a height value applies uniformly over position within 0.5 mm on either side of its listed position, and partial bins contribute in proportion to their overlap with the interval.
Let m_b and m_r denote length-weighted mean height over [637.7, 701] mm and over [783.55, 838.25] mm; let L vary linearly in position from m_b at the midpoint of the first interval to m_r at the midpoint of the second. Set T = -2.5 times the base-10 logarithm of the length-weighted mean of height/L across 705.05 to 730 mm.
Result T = 0.357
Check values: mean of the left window 8.31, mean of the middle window 6.29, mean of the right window 9.6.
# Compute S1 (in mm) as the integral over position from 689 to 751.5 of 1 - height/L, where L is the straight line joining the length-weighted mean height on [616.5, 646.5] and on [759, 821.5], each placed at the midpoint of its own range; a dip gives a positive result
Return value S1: 9.2 mm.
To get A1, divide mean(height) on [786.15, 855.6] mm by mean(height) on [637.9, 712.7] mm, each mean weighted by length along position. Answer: 1.16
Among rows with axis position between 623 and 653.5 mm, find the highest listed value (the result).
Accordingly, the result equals 8.59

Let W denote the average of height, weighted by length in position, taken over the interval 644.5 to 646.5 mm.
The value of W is 8.16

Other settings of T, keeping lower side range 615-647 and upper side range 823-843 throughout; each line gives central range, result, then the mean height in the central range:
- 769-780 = 0.01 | 9.17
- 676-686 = 0.03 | 8.05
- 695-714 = 0.01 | 8.48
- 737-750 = 0.09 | 8.24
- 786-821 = 0.01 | 9.47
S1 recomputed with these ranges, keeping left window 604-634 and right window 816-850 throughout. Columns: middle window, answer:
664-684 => -0.9 mm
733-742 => 1.5 mm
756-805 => -1.0 mm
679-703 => -1.3 mm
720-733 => 5.2 mm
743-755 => -0.3 mm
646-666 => -2.0 mm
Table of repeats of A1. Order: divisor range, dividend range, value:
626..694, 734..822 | 1.11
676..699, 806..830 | 1.16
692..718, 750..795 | 1.13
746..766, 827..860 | 1.07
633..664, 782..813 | 1.14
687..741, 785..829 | 1.33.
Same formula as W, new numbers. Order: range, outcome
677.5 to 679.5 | 8.23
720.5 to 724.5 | 4.88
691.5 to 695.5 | 8.58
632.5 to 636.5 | 8.23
